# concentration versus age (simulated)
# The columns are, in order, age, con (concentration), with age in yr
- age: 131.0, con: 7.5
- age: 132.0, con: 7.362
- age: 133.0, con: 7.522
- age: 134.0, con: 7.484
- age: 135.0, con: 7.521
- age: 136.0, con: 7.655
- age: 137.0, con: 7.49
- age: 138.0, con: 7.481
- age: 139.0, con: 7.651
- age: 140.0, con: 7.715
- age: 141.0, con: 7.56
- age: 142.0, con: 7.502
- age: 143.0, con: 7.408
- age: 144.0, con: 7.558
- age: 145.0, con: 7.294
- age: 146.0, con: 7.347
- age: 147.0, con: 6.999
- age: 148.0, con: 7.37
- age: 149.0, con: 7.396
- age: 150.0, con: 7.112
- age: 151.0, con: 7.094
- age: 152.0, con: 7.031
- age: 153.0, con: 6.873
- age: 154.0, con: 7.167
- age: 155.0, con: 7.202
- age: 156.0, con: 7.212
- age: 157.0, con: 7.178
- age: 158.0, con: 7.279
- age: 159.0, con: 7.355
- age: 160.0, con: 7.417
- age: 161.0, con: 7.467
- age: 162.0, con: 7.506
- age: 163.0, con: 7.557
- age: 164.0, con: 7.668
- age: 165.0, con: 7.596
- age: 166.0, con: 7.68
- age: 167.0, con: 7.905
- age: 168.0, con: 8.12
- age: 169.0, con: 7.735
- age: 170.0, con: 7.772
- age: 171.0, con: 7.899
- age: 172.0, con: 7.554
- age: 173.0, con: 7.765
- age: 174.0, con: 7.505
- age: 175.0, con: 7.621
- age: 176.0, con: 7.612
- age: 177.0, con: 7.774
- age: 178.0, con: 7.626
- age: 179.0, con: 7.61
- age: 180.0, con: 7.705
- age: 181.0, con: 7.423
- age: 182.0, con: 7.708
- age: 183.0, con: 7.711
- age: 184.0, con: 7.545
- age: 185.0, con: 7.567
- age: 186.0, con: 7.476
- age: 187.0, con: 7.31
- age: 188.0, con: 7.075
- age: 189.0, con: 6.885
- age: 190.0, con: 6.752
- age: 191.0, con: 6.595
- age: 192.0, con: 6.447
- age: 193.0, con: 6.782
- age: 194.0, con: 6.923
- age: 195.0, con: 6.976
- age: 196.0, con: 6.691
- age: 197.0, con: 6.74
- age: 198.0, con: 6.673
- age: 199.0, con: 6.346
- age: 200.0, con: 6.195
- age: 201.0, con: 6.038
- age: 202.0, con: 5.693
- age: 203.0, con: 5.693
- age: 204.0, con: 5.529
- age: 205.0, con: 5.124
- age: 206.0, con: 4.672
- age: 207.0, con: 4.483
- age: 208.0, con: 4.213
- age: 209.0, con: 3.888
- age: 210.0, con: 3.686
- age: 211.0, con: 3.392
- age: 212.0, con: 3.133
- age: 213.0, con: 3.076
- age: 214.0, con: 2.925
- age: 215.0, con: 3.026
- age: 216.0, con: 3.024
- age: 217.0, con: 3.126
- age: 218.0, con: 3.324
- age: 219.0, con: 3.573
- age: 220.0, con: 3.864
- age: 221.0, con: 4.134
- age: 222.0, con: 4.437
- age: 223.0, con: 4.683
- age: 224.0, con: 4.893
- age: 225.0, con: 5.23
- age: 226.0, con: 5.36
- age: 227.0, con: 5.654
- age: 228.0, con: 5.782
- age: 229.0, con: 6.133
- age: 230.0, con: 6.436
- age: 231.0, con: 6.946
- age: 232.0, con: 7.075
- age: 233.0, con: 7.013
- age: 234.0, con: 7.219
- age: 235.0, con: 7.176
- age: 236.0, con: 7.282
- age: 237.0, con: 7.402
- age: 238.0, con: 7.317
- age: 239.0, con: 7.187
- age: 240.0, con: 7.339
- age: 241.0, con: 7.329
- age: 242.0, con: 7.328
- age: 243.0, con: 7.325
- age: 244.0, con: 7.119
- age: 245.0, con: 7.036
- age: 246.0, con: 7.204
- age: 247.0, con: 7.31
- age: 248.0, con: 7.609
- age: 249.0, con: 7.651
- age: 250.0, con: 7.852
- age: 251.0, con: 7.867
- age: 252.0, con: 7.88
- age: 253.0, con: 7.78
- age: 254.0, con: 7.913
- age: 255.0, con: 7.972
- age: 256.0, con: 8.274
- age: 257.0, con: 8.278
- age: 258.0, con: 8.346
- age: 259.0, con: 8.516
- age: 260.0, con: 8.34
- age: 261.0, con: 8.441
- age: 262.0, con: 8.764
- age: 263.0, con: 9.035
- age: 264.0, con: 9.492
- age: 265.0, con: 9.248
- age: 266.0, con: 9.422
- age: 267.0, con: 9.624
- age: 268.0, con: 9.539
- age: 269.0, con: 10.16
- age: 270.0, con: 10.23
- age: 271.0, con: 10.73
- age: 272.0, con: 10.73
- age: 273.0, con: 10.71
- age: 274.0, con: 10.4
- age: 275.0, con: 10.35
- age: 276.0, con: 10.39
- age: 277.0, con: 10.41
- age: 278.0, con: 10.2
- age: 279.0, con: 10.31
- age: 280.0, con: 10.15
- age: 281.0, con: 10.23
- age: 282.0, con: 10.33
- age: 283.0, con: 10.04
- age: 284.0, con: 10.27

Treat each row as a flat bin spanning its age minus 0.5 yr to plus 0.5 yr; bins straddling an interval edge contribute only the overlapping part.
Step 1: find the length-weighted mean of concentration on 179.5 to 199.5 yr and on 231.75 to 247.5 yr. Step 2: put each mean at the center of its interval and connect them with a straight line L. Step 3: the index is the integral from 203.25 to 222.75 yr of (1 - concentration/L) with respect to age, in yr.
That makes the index 9.0 yr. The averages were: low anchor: 7.07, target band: 3.86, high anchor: 7.23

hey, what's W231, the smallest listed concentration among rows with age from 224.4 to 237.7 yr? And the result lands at 5.23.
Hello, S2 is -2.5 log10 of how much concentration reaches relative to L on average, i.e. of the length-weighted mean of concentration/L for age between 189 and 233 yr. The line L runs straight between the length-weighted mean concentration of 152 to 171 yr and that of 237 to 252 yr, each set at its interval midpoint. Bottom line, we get 0.39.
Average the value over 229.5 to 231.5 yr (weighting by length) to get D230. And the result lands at 6.69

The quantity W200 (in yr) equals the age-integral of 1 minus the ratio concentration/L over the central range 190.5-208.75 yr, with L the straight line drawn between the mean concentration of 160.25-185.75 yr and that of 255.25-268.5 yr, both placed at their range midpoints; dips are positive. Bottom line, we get 4.67 yr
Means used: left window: 7.66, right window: 8.85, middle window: 5.96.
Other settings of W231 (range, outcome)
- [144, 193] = 6.447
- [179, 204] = 5.529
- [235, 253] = 7.036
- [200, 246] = 2.925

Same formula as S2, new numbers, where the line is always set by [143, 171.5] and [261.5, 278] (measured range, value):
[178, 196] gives 0.13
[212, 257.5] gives 0.43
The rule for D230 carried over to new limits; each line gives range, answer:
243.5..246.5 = 7.12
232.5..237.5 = 7.22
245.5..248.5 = 7.37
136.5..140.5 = 7.58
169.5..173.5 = 7.75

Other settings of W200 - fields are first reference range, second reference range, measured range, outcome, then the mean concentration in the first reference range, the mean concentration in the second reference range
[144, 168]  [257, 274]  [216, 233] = 7.14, 7.36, 9.45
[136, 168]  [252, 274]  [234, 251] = 2.80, 7.4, 9.12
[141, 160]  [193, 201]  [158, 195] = -2.96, 7.26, 6.62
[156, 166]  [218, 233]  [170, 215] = 1.16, 7.45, 5.29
